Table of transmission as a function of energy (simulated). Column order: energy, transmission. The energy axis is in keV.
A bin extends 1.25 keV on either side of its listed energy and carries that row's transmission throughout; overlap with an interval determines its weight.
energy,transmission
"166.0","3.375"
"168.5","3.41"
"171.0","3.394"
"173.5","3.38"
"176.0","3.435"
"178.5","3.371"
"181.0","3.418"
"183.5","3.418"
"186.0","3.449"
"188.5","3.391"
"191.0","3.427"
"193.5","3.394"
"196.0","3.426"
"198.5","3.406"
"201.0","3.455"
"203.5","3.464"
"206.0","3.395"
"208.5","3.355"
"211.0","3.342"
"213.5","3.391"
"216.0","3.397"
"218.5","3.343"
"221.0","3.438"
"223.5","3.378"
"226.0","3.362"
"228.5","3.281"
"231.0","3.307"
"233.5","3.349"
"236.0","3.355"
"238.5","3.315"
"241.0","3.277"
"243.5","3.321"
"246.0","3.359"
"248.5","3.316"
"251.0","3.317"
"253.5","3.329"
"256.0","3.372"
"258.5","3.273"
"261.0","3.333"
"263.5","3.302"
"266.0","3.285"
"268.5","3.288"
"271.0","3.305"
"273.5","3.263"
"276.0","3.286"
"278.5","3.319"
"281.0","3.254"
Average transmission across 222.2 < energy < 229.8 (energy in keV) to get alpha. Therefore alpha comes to 3.34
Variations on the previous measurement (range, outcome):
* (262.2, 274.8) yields 3.29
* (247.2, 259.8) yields 3.32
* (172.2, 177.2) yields 3.41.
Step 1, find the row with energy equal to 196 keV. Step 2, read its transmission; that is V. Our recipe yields 3.426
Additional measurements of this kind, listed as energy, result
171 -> 3.394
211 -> 3.342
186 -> 3.449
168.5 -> 3.41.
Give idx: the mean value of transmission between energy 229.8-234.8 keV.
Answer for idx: 3.33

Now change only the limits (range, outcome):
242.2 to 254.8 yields 3.33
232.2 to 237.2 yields 3.35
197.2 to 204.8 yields 3.44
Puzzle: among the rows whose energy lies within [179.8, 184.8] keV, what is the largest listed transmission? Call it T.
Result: 3.418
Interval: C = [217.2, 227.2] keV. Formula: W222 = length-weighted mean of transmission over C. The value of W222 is 3.38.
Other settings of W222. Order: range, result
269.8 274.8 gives 3.28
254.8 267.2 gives 3.31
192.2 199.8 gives 3.41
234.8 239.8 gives 3.33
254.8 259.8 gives 3.32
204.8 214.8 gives 3.37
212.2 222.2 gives 3.39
